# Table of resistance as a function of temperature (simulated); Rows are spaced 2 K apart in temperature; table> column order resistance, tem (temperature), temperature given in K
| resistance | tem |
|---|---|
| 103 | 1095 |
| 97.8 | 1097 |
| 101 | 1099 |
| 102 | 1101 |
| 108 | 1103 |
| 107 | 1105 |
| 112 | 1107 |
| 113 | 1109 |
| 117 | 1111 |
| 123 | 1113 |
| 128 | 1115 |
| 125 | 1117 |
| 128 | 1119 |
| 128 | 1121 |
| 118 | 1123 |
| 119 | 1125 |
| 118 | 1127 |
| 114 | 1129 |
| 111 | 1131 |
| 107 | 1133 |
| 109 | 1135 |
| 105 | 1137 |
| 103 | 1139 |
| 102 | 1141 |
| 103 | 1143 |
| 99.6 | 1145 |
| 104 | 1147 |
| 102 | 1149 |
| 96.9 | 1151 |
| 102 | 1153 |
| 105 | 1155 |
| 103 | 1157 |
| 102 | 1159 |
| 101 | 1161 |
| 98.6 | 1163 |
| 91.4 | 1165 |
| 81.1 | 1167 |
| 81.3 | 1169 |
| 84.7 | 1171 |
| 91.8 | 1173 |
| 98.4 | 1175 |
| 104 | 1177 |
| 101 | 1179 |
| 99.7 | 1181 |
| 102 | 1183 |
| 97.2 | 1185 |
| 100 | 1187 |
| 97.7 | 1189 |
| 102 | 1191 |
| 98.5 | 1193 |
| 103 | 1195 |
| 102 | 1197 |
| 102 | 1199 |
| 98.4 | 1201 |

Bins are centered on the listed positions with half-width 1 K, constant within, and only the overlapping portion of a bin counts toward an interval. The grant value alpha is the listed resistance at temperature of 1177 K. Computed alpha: 104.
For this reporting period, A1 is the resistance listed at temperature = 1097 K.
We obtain 97.8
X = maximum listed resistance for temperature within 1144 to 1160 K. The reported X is 105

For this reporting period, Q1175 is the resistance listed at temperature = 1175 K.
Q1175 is 98.4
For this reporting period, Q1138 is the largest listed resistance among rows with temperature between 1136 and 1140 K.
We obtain 105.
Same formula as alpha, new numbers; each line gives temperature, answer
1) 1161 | 101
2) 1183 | 102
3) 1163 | 98.6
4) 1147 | 104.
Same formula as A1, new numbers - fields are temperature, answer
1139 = 103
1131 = 111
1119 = 128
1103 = 108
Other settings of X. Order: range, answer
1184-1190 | 100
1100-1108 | 112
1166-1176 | 98.4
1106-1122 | 128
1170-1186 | 104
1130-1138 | 111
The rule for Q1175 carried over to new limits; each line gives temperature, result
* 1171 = 84.7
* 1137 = 105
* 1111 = 117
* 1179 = 101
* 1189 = 97.7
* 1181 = 99.7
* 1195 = 103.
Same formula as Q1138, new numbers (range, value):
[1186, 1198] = 103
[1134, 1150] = 109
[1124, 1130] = 119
